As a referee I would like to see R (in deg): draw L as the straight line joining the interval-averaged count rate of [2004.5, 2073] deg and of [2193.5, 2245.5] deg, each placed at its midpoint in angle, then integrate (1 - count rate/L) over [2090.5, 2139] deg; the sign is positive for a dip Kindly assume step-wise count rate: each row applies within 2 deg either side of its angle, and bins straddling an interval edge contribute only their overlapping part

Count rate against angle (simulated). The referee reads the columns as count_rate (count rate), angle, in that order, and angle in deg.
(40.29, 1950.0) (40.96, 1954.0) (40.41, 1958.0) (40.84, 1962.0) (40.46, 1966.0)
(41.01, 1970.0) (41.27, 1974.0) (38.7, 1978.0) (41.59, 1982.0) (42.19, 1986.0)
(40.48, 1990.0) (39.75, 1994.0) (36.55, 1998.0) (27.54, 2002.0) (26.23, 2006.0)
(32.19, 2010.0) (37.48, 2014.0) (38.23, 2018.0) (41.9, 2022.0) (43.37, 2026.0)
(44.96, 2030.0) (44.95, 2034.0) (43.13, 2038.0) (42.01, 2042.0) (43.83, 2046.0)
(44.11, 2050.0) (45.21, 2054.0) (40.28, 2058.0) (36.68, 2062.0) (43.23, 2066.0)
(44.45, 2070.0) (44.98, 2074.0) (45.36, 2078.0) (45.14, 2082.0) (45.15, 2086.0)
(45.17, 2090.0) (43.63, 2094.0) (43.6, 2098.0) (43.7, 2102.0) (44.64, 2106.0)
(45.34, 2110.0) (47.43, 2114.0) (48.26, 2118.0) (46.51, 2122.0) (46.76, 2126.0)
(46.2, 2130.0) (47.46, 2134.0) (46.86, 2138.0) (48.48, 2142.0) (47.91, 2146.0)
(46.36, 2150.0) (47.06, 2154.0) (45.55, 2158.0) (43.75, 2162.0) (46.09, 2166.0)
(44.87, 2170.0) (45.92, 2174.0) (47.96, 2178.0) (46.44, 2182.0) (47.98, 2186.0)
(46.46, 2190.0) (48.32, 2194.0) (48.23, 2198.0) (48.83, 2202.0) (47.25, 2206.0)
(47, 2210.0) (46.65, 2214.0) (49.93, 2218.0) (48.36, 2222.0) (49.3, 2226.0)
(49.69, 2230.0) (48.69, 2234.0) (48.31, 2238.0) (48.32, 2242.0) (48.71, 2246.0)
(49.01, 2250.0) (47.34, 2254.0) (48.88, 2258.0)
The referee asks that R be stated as -2.0 deg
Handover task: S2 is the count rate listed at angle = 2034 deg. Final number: 44.95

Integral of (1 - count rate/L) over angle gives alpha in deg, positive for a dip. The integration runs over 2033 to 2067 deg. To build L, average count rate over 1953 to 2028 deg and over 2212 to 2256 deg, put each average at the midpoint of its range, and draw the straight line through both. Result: -1.3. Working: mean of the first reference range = 38.4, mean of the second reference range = 48.6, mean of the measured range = 42.5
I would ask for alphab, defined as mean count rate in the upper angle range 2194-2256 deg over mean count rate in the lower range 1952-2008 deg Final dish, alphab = 1.26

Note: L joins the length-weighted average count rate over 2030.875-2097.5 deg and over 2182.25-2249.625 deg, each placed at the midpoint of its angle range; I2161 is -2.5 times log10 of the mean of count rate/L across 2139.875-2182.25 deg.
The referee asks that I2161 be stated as 0.003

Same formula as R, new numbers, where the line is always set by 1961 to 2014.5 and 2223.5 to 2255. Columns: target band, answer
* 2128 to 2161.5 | -1.8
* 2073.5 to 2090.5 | -1.4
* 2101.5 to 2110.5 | -0.4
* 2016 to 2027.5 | -0.6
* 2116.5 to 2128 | -1.0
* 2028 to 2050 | -2.2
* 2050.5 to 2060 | -0.6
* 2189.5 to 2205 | -0.4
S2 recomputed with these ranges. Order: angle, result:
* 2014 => 37.48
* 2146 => 47.91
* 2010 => 32.19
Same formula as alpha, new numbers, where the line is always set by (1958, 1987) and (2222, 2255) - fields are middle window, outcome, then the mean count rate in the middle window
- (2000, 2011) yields 3.5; 28.3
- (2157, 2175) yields 0.5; 45.2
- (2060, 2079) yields 0.4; 42.8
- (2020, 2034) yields -0.4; 43.6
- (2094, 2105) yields 0.2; 43.7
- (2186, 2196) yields 0.0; 47.5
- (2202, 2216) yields 0.2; 47.2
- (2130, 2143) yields -0.5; 47.3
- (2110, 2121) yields -0.5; 47.3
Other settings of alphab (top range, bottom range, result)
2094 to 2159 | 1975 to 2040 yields 1.20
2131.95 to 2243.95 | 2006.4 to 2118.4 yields 1.11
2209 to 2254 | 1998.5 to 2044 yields 1.27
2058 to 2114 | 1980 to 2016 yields 1.22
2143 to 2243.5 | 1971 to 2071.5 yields 1.19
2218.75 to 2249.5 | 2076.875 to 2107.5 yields 1.10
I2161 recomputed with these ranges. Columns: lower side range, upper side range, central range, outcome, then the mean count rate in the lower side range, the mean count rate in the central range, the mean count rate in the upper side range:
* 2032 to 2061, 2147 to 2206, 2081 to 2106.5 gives 0.001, 43.1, 44.4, 46.7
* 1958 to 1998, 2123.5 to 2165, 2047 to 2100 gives 0.010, 40.5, 43.6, 46.6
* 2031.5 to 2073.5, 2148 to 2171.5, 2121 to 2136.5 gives -0.045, 42.9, 46.8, 45.6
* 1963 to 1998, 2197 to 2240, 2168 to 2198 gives 0.006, 40.4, 46.9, 48.4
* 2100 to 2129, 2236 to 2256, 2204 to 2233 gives -0.010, 46.1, 48.3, 48.3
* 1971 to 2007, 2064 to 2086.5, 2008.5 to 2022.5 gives 0.074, 37.6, 37.2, 44.7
